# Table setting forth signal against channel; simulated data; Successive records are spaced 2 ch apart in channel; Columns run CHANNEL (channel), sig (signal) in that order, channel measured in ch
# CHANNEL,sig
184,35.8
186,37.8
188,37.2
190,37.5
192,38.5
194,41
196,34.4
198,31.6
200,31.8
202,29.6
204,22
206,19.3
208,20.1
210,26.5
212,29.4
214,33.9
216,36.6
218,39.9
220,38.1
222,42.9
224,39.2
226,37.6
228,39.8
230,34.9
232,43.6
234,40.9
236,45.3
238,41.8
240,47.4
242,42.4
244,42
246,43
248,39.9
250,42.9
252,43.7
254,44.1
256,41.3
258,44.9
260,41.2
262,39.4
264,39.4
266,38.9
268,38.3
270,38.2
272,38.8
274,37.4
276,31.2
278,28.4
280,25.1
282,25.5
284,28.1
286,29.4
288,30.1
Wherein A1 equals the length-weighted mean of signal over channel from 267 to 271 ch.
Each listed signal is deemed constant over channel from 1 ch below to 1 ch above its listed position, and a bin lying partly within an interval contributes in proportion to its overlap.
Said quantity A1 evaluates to 38.2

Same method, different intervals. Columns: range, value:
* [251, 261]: 43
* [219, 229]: 39.5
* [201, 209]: 22.8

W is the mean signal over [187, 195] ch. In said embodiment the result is 38.5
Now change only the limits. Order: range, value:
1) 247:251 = 41.4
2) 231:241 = 43.8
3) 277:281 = 26.8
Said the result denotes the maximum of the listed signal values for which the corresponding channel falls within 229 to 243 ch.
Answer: 47.4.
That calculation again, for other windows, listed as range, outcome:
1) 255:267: 44.9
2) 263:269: 39.4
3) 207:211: 26.5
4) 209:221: 39.9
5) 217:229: 42.9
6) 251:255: 44.1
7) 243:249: 43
